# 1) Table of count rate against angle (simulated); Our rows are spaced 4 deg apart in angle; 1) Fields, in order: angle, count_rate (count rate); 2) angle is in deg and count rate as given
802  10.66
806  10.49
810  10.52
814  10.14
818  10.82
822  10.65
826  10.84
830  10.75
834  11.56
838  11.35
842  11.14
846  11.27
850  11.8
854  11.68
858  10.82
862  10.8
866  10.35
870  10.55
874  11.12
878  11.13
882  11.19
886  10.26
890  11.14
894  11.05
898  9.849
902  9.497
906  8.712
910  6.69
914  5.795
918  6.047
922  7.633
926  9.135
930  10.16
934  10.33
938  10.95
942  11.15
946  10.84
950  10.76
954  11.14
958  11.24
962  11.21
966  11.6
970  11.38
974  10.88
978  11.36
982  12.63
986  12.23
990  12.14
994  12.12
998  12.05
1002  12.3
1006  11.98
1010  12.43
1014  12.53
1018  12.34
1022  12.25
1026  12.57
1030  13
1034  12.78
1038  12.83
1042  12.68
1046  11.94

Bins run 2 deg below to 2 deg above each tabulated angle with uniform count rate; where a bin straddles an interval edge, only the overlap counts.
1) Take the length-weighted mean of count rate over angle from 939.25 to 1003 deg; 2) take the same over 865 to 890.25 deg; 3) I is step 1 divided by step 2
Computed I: 1.07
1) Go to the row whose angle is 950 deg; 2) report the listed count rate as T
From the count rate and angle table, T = 10.76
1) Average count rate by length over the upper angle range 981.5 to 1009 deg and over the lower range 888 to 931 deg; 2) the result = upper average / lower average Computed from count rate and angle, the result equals 1.41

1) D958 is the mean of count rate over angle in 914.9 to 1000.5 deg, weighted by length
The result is 10.8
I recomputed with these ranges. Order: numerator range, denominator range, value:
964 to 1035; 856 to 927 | 1.27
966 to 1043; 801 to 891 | 1.12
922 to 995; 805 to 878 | 1.01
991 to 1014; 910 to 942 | 1.42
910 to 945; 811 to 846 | 0.81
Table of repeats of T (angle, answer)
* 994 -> 12.12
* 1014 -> 12.53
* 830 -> 10.75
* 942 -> 11.15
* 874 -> 11.12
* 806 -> 10.49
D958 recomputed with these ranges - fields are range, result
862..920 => 9.57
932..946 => 10.8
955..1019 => 11.9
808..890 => 10.9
